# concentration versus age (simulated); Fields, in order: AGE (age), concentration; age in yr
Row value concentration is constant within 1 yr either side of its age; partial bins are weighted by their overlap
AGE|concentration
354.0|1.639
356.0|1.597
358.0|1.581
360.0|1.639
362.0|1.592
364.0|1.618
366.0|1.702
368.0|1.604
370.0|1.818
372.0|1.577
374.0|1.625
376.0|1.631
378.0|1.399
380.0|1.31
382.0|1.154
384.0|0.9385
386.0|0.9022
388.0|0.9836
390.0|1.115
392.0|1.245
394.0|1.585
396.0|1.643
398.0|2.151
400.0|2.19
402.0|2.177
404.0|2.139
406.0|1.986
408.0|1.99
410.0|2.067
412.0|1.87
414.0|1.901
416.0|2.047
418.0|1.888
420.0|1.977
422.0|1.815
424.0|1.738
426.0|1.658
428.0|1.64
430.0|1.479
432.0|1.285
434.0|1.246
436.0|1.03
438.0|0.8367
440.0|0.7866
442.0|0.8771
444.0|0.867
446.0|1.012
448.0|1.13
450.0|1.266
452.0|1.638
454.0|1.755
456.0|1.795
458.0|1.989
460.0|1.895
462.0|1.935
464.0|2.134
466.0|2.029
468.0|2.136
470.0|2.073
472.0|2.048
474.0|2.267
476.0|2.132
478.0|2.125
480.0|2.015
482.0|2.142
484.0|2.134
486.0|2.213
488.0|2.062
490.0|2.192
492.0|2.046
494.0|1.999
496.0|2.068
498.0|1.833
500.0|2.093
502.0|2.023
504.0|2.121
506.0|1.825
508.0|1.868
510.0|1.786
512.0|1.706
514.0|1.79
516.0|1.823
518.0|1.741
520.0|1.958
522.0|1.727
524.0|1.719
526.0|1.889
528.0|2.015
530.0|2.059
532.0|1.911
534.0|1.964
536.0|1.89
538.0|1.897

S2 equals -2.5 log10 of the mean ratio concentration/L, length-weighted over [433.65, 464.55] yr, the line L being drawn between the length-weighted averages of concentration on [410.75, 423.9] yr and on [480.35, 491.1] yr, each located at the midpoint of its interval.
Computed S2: 0.42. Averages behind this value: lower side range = 1.91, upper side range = 2.14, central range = 1.38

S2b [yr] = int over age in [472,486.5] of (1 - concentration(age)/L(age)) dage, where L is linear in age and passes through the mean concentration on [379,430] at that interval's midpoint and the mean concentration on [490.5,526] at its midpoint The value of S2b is -2.4 yr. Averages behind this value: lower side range 1.68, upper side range 1.89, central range 2.14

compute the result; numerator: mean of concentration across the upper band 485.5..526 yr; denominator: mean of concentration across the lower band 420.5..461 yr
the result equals 1.4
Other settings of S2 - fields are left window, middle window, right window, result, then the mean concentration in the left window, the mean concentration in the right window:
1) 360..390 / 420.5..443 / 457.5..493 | 0.32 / 1.42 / 2.09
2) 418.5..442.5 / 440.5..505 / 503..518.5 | -0.15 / 1.39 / 1.84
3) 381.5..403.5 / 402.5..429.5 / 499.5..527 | -0.22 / 1.48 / 1.86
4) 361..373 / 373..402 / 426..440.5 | 0.05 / 1.65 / 1.23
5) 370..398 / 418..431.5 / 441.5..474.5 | -0.11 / 1.36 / 1.7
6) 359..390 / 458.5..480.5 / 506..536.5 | -0.21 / 1.42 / 1.85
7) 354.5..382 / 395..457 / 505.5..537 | 0.04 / 1.58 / 1.85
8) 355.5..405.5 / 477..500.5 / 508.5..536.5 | -0.16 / 1.56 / 1.86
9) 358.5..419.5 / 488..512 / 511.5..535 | -0.09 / 1.65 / 1.86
